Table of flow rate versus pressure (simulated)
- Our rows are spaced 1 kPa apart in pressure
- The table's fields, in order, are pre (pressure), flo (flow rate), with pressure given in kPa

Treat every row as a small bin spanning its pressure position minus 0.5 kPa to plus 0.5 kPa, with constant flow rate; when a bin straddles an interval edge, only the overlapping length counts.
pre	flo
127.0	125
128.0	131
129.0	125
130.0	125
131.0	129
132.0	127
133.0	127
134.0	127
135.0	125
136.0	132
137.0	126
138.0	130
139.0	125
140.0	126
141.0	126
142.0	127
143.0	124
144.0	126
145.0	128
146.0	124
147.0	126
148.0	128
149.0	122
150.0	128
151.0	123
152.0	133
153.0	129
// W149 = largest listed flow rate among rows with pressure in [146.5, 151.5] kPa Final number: 128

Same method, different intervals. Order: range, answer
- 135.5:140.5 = 132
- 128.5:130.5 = 125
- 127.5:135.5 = 131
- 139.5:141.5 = 126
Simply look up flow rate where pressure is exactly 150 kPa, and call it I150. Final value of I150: 128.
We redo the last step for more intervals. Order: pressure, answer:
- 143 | 124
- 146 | 124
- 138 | 130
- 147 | 126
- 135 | 125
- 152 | 133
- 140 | 126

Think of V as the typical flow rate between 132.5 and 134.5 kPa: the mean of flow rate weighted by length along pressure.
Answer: 127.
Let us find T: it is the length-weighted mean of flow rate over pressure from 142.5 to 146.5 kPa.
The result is 126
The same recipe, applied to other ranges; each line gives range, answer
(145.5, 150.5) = 126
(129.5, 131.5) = 127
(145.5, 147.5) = 125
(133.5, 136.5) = 128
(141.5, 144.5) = 126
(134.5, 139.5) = 128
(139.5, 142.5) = 126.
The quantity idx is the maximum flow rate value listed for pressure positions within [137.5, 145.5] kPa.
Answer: 130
